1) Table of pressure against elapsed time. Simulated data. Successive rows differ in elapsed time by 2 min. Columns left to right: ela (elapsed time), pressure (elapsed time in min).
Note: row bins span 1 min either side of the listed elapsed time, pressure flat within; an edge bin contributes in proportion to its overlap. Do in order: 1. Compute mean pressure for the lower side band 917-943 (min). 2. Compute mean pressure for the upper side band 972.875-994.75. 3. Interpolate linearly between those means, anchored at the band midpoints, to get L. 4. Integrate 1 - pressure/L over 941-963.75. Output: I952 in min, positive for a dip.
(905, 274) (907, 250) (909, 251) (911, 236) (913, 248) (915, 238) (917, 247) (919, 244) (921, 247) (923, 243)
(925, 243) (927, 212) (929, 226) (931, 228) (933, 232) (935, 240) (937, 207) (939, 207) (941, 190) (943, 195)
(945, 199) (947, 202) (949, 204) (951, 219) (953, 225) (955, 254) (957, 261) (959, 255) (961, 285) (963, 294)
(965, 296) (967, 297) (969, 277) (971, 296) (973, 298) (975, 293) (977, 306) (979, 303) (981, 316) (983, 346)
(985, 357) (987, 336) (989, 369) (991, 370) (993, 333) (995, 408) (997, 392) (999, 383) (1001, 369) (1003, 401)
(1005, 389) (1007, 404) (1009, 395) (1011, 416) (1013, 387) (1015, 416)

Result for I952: 3.26 min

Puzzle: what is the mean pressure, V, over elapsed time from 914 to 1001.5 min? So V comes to 275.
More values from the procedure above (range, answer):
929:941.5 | 219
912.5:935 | 237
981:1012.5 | 376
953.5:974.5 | 280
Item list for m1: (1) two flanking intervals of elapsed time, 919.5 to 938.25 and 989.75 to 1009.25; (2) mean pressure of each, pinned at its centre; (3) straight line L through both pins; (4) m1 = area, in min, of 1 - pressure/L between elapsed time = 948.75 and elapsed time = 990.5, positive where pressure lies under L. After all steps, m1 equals 3.7 min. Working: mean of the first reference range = 231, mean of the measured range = 292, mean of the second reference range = 384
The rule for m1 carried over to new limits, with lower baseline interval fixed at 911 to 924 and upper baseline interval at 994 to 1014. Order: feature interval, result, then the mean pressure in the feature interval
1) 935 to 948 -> 3.7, 203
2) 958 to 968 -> 1.2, 285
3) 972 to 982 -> 1.3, 303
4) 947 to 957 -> 2.5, 227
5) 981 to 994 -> 0.6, 349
